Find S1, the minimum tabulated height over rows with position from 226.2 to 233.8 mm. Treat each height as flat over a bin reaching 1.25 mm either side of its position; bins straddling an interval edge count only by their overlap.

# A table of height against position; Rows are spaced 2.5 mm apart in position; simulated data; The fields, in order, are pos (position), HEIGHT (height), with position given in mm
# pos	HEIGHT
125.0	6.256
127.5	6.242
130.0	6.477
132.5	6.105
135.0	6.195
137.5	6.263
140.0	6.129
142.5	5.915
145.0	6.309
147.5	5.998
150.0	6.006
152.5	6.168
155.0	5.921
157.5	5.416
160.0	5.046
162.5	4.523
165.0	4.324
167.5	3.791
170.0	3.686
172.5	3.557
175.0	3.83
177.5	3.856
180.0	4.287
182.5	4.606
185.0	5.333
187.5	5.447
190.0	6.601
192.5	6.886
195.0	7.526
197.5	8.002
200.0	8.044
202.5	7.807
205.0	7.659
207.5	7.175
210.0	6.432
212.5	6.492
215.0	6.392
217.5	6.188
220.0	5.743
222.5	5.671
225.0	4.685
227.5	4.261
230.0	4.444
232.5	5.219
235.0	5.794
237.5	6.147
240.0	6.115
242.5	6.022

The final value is 4.261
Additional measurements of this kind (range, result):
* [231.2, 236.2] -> 5.219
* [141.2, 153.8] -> 5.915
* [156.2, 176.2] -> 3.557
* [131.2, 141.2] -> 6.105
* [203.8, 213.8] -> 6.432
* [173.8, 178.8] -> 3.83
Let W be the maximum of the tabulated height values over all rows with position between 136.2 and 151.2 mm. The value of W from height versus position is 6.309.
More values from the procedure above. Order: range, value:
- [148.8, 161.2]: 6.168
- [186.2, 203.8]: 8.044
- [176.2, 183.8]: 4.606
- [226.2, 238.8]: 6.147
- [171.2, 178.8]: 3.856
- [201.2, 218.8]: 7.807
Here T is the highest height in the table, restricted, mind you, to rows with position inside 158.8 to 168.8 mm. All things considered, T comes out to 5.046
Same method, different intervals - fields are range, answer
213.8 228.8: 6.392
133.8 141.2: 6.263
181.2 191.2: 6.601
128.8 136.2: 6.477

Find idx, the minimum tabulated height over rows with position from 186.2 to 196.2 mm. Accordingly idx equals 5.447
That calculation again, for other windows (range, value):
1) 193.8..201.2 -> 7.526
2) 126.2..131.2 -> 6.242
